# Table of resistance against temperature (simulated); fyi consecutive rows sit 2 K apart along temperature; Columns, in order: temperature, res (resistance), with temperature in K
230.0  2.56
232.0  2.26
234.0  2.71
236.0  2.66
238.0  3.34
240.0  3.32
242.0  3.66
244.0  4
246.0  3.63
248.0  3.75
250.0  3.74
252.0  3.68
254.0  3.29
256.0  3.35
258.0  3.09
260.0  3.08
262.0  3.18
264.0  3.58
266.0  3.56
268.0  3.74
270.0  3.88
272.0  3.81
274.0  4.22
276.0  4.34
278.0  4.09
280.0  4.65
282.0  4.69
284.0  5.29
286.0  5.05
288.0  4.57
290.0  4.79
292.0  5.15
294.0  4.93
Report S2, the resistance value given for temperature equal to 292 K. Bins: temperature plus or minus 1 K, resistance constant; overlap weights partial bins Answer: 5.15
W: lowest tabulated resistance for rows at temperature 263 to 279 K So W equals 3.56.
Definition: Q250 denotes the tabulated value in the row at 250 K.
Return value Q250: 3.74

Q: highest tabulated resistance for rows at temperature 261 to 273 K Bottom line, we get 3.88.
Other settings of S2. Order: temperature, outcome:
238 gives 3.34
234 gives 2.71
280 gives 4.65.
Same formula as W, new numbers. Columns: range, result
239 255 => 3.29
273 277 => 4.22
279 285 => 4.65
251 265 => 3.08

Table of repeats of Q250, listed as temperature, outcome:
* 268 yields 3.74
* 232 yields 2.26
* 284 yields 5.29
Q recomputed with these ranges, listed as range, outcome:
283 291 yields 5.29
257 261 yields 3.09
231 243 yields 3.66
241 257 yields 4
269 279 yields 4.34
